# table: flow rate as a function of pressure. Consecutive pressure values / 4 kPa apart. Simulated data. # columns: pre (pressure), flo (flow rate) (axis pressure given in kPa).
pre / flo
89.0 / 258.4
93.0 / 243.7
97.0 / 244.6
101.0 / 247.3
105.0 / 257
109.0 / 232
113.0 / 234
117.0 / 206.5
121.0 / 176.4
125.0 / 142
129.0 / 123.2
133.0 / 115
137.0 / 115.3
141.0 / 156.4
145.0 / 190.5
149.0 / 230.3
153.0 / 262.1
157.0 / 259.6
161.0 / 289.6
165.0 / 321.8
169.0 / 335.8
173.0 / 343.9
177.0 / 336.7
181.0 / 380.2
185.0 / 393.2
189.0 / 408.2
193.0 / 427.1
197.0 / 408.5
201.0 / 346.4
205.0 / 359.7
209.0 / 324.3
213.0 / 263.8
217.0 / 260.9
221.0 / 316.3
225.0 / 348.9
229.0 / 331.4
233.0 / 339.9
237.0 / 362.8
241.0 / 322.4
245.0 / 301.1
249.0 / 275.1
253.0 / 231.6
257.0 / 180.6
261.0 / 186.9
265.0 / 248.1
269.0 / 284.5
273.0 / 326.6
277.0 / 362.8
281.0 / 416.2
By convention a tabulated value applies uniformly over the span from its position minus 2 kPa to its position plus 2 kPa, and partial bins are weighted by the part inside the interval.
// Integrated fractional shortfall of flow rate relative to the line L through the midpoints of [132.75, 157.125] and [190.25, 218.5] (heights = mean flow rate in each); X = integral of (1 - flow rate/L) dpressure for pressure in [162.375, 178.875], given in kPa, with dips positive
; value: -4.9 kPa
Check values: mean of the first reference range 190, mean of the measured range 333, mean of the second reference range 345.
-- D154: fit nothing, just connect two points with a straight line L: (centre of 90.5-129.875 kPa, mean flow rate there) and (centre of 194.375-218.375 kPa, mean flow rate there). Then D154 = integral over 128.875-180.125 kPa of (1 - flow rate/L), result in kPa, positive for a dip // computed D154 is 5.4 kPa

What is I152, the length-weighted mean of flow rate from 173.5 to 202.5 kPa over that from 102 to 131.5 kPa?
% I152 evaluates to 1.96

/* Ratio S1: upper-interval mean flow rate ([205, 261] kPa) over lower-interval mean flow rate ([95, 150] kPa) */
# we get 1.55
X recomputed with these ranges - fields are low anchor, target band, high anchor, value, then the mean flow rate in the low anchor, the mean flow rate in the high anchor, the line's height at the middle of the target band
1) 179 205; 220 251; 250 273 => -3.2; 391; 237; 295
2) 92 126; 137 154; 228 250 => 3.8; 222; 324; 251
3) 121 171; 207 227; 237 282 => -3.5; 210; 286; 257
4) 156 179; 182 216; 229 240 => -3.5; 317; 345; 330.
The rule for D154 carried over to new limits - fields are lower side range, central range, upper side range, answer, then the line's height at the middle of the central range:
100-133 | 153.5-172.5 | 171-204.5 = 0.88 kPa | 316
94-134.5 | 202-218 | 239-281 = -3.57 kPa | 252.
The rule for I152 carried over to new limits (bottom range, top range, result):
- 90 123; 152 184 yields 1.39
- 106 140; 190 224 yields 2.00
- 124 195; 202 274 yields 1.08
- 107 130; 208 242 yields 1.69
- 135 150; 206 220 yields 1.72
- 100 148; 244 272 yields 1.34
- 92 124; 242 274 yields 1.12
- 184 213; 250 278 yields 0.69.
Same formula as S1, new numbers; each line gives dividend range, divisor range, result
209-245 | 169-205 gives 0.84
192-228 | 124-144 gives 2.54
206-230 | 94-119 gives 1.30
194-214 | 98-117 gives 1.46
